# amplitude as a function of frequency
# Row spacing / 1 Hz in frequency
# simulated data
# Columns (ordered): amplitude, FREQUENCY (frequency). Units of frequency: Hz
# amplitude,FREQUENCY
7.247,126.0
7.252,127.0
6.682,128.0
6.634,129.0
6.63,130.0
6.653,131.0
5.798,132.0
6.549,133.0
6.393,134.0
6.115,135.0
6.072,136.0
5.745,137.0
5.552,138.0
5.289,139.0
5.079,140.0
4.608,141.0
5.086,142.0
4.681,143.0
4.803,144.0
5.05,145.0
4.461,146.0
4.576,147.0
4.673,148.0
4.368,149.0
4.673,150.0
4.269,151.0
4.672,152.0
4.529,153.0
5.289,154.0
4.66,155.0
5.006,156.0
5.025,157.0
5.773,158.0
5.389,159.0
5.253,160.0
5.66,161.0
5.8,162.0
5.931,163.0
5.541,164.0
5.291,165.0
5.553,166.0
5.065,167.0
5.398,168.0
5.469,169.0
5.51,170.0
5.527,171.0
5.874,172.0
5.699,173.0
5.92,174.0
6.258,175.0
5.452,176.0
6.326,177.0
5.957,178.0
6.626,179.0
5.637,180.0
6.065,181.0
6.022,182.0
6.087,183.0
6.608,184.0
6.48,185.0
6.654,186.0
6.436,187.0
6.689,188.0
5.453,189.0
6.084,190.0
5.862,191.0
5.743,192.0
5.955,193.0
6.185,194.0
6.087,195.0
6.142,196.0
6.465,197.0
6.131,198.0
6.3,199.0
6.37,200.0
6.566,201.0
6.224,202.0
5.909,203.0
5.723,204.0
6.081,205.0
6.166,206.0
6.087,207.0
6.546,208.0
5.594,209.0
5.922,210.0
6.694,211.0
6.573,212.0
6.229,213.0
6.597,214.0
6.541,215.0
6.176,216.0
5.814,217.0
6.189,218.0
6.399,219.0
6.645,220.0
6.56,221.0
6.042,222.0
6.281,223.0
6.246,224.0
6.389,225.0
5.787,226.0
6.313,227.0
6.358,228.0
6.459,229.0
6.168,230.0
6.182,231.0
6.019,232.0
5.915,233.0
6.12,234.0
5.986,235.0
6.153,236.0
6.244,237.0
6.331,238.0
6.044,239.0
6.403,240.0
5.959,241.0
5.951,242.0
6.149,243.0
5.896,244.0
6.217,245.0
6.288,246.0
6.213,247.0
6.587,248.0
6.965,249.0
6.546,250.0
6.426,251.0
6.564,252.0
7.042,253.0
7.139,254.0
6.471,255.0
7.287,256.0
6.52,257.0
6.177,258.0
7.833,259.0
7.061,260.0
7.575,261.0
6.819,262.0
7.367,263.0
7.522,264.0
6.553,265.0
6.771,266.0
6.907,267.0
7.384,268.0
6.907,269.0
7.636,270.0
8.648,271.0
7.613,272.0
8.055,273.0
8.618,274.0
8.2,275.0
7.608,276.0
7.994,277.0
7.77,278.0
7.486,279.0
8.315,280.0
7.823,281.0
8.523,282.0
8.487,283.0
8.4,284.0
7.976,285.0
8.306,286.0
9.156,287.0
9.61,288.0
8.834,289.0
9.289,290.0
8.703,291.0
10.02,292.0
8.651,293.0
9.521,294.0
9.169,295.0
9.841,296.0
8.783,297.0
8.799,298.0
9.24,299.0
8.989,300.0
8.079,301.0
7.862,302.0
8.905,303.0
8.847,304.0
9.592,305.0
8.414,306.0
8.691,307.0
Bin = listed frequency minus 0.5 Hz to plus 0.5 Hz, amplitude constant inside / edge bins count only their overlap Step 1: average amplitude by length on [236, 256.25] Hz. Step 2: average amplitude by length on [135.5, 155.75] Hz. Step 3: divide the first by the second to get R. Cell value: 1.31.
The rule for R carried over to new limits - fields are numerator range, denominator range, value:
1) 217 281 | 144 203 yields 1.19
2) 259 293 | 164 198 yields 1.34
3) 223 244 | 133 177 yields 1.16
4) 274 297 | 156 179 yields 1.53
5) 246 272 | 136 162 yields 1.40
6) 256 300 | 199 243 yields 1.31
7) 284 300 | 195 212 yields 1.46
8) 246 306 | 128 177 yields 1.46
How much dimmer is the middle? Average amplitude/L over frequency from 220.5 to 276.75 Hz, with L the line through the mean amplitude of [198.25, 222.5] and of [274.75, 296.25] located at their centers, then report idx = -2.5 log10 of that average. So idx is 0.11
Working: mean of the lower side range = 6.25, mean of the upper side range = 8.61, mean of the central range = 6.71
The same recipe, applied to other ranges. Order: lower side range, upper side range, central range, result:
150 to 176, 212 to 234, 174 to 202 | -0.08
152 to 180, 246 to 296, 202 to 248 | 0.10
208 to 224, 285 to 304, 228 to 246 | 0.14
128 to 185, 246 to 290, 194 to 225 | 0.04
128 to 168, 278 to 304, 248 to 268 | 0.15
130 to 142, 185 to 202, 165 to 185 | 0.04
